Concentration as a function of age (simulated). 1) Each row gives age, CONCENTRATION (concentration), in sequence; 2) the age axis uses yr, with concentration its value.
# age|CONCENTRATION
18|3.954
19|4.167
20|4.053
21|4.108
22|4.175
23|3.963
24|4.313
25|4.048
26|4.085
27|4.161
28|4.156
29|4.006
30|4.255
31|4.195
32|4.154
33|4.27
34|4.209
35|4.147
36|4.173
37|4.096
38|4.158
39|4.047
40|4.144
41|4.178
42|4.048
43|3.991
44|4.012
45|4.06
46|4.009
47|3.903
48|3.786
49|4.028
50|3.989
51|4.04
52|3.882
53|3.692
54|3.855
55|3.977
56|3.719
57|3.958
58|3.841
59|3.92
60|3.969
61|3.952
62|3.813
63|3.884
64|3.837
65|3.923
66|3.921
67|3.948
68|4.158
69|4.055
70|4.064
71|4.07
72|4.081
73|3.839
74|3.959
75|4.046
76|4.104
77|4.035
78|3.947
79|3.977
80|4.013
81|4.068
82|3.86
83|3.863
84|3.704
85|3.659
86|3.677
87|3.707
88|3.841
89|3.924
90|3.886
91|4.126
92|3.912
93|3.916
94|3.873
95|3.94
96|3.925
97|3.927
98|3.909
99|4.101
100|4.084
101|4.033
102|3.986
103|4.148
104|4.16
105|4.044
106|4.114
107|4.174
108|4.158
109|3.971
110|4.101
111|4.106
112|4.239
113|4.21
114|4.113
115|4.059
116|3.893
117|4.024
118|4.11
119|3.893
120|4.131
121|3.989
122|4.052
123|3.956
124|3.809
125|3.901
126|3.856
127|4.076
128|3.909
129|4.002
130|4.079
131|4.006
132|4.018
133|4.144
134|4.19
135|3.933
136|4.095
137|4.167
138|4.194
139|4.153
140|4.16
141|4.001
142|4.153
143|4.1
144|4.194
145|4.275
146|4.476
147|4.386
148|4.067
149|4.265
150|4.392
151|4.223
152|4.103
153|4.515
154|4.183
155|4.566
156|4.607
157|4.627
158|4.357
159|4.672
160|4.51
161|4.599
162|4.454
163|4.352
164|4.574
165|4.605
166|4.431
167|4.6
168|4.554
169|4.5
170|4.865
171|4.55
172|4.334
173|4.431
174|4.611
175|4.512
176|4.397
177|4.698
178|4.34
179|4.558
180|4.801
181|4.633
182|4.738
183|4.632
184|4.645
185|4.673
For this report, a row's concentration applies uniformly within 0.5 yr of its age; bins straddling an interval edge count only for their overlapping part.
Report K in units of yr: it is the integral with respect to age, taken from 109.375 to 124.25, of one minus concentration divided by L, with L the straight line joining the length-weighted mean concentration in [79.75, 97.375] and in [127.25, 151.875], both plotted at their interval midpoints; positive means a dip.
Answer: -0.1 yr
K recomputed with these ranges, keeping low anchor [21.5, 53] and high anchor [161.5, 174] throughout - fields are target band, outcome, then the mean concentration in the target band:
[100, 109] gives 0.4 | 4.09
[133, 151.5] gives 1.0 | 4.19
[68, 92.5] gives 1.7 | 3.94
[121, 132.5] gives 1.1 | 3.97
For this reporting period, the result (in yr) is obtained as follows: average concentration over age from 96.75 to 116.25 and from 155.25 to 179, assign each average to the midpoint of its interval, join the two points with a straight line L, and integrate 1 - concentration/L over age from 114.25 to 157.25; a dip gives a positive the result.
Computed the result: 1.6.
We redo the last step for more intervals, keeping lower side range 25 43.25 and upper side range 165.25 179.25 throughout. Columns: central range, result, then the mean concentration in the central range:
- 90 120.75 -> 2.1 yr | 4.04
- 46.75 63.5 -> 1.2 yr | 3.89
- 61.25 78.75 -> 1.1 yr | 3.98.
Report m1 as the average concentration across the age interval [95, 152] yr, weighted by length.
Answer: 4.09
